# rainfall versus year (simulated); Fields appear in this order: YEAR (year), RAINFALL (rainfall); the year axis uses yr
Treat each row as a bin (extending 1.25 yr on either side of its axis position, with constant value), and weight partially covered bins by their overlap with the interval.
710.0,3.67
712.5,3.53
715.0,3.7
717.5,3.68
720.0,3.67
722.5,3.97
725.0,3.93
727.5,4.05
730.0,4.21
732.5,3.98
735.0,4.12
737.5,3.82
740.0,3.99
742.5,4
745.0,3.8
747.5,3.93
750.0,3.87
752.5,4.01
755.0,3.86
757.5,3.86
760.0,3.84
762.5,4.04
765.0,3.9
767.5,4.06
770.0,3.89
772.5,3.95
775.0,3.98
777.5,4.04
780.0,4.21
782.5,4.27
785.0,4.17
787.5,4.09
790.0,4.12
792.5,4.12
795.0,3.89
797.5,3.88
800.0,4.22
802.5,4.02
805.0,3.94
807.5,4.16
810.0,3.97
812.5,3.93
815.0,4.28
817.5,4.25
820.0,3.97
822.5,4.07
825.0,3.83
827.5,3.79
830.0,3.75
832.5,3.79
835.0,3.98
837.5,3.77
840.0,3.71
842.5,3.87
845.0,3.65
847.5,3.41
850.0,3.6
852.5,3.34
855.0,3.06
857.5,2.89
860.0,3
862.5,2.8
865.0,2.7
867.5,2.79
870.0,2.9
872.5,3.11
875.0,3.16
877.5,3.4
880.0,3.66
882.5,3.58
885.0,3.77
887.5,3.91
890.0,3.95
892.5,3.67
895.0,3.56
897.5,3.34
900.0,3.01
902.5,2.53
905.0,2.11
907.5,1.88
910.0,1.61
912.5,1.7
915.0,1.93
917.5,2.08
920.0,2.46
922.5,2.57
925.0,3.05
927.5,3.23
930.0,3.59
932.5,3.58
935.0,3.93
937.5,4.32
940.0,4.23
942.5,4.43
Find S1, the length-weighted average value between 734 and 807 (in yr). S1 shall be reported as 4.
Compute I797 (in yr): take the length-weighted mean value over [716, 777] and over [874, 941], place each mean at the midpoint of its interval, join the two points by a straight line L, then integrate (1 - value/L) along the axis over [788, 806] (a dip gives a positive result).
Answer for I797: -1.8 yr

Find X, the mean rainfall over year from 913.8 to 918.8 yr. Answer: 2.01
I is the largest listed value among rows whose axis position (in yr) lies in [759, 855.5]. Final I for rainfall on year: 4.28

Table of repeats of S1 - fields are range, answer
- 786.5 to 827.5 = 4.04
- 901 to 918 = 1.99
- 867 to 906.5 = 3.28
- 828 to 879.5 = 3.35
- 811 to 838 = 3.95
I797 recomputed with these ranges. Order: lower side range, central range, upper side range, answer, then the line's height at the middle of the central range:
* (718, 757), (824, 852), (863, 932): -3.52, 3.31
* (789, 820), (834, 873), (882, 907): 3.90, 3.64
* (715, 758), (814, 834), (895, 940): -3.37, 3.39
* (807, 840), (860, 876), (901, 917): 0.03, 2.93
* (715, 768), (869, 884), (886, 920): -2.10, 2.91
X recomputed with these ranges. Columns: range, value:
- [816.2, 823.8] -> 4.1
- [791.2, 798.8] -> 3.97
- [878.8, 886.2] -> 3.67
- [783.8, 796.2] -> 4.08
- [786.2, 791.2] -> 4.11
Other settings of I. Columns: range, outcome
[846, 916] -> 3.95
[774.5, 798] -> 4.27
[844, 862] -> 3.65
